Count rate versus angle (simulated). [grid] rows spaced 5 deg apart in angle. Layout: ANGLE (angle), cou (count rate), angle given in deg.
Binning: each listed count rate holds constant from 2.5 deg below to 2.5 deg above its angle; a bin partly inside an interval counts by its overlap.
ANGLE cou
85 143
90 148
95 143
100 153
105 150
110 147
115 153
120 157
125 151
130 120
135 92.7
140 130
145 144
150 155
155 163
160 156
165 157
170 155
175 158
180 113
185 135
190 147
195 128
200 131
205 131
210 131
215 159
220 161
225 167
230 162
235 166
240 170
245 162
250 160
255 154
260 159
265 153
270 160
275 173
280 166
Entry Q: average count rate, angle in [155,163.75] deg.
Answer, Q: 158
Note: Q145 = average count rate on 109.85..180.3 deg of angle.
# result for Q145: 144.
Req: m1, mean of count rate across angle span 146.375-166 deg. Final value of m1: 157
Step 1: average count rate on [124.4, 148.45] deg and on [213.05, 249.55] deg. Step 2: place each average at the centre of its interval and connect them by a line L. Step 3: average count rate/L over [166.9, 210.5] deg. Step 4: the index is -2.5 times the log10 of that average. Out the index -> 0.074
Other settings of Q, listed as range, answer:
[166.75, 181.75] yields 144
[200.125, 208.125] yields 131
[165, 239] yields 147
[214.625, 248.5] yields 164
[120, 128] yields 151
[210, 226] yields 157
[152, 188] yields 148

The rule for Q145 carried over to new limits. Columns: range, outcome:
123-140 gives 122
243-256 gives 159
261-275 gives 160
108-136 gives 139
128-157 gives 134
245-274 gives 158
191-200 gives 132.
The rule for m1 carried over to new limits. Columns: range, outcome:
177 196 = 132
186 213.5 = 135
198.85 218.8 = 140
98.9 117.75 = 151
